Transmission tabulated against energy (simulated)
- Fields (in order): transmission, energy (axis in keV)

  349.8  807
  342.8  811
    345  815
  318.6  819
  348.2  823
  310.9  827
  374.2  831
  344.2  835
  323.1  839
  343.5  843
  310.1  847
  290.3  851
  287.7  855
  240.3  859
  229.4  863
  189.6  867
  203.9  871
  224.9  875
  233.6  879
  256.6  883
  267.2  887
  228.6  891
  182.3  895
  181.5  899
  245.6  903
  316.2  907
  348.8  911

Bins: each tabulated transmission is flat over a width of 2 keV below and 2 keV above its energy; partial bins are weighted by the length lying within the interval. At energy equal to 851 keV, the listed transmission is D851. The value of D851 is 290.3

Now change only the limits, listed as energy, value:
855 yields 287.7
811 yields 342.8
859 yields 240.3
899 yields 181.5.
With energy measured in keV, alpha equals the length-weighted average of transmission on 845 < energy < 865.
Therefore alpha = 272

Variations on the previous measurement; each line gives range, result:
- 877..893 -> 246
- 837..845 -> 333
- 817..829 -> 326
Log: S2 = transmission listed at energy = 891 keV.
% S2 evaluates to 228.6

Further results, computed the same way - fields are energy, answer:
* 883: 256.6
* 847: 310.1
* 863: 229.4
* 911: 348.8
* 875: 224.9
